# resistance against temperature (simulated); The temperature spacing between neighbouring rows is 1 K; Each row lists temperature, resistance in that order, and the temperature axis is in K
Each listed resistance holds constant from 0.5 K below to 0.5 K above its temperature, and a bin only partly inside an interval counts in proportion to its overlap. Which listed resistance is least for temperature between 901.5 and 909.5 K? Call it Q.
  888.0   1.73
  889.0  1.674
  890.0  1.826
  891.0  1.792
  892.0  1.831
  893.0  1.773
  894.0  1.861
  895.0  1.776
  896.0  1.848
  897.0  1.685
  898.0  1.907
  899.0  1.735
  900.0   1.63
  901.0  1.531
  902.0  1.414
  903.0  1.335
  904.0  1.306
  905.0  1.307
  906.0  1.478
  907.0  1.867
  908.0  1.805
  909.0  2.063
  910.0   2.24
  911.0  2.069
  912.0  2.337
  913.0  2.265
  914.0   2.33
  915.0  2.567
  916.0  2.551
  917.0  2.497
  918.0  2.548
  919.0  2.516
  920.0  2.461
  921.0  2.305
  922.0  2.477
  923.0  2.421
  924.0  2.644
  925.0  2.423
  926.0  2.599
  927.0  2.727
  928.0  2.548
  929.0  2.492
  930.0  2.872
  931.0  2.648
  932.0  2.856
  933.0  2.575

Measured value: 1.306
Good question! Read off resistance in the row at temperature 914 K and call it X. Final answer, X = 2.33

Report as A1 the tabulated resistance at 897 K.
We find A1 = 1.685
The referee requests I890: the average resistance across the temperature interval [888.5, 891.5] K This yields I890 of 1.76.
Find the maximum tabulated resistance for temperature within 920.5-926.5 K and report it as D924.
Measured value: 2.644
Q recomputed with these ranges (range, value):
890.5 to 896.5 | 1.773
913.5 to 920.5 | 2.33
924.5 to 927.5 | 2.423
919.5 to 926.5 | 2.305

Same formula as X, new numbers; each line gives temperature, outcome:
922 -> 2.477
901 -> 1.531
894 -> 1.861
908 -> 1.805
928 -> 2.548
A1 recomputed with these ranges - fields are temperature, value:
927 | 2.727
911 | 2.069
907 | 1.867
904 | 1.306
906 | 1.478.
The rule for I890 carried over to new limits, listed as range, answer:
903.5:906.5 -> 1.36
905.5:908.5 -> 1.72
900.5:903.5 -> 1.43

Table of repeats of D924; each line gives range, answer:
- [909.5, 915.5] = 2.567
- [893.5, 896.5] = 1.861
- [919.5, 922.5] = 2.477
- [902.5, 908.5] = 1.867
